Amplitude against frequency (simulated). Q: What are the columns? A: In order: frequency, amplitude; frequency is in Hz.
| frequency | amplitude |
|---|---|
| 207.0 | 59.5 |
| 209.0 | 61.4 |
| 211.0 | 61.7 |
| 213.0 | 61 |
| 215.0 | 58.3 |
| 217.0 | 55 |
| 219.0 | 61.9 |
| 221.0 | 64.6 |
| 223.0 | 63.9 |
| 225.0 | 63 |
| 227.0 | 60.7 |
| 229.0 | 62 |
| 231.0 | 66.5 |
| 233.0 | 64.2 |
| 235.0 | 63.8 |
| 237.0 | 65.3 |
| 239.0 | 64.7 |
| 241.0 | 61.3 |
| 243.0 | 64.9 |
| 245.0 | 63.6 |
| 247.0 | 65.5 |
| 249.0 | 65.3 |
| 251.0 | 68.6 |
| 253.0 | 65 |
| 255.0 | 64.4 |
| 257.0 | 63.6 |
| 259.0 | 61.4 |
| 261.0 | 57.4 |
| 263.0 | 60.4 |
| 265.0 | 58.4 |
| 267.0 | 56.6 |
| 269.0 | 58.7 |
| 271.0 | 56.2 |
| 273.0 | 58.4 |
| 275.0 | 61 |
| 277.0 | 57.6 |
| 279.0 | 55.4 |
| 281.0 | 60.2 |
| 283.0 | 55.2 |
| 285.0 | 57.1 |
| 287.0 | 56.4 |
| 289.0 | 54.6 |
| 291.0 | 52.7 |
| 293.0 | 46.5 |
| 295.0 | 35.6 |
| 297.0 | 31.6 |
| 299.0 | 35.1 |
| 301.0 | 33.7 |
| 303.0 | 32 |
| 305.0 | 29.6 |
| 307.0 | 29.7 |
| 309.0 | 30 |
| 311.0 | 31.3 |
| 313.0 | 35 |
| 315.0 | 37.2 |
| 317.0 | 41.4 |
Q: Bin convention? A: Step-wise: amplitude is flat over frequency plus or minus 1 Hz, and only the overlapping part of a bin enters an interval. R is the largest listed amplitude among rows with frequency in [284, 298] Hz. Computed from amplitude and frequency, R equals 57.1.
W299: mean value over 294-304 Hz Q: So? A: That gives 33.6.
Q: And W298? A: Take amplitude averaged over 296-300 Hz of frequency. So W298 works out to 33.4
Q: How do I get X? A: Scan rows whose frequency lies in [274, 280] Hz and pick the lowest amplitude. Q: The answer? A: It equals 55.4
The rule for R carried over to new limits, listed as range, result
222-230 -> 63.9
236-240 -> 65.3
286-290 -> 56.4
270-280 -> 61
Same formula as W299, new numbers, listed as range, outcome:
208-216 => 60.6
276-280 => 56.5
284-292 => 55.2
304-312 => 30.2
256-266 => 60.2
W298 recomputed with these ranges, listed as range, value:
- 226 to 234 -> 63.3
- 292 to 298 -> 37.9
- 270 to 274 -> 57.3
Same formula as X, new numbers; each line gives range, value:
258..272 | 56.2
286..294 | 46.5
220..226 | 63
